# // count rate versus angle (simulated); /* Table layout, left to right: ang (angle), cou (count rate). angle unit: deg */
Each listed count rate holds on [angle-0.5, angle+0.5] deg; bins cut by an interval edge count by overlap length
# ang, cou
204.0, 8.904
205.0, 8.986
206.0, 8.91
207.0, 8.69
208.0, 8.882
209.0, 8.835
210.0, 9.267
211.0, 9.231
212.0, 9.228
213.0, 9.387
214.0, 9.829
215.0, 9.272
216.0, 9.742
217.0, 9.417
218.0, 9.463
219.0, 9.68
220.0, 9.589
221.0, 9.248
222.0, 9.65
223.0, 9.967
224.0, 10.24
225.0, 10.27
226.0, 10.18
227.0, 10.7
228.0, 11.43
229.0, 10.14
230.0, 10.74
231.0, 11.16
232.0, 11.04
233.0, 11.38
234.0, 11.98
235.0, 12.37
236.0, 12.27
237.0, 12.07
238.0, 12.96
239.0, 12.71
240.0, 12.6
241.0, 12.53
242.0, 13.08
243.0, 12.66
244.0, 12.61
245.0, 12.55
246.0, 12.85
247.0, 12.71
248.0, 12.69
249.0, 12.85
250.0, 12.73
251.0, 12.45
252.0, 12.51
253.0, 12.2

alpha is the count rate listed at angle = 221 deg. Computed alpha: 9.248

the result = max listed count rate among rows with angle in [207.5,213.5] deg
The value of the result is 9.387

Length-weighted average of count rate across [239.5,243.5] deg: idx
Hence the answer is 12.7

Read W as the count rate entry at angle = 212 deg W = 9.228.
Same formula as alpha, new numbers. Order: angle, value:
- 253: 12.2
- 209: 8.835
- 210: 9.267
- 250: 12.73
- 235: 12.37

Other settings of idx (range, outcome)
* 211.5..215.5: 9.43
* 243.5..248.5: 12.7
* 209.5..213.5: 9.28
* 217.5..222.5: 9.53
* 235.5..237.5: 12.2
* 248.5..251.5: 12.7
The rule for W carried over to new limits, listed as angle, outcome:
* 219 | 9.68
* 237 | 12.07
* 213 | 9.387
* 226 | 10.18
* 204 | 8.904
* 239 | 12.71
